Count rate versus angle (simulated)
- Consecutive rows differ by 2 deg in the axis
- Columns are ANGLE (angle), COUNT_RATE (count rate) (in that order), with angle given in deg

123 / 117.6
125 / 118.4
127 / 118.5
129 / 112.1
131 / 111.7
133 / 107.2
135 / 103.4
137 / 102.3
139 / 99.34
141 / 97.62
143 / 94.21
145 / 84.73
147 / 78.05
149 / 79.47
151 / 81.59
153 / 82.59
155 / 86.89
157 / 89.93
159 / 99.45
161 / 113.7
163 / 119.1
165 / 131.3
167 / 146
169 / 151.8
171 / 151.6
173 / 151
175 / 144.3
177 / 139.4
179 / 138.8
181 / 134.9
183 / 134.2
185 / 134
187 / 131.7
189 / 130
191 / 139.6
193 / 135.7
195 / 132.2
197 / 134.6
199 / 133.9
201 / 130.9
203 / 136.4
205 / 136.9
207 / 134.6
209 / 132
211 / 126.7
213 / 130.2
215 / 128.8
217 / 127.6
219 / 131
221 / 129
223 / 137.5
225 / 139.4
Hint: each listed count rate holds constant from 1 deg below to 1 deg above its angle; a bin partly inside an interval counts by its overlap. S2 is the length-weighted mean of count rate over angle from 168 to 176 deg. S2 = 150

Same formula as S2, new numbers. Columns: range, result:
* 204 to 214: 132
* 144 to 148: 81.4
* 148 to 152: 80.5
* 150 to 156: 83.7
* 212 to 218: 129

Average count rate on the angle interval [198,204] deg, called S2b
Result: 134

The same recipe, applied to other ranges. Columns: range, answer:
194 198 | 133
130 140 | 105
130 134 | 109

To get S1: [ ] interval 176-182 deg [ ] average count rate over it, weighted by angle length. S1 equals 138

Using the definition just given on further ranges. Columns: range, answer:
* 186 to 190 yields 131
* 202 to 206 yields 137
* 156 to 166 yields 111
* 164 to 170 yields 143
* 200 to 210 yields 134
